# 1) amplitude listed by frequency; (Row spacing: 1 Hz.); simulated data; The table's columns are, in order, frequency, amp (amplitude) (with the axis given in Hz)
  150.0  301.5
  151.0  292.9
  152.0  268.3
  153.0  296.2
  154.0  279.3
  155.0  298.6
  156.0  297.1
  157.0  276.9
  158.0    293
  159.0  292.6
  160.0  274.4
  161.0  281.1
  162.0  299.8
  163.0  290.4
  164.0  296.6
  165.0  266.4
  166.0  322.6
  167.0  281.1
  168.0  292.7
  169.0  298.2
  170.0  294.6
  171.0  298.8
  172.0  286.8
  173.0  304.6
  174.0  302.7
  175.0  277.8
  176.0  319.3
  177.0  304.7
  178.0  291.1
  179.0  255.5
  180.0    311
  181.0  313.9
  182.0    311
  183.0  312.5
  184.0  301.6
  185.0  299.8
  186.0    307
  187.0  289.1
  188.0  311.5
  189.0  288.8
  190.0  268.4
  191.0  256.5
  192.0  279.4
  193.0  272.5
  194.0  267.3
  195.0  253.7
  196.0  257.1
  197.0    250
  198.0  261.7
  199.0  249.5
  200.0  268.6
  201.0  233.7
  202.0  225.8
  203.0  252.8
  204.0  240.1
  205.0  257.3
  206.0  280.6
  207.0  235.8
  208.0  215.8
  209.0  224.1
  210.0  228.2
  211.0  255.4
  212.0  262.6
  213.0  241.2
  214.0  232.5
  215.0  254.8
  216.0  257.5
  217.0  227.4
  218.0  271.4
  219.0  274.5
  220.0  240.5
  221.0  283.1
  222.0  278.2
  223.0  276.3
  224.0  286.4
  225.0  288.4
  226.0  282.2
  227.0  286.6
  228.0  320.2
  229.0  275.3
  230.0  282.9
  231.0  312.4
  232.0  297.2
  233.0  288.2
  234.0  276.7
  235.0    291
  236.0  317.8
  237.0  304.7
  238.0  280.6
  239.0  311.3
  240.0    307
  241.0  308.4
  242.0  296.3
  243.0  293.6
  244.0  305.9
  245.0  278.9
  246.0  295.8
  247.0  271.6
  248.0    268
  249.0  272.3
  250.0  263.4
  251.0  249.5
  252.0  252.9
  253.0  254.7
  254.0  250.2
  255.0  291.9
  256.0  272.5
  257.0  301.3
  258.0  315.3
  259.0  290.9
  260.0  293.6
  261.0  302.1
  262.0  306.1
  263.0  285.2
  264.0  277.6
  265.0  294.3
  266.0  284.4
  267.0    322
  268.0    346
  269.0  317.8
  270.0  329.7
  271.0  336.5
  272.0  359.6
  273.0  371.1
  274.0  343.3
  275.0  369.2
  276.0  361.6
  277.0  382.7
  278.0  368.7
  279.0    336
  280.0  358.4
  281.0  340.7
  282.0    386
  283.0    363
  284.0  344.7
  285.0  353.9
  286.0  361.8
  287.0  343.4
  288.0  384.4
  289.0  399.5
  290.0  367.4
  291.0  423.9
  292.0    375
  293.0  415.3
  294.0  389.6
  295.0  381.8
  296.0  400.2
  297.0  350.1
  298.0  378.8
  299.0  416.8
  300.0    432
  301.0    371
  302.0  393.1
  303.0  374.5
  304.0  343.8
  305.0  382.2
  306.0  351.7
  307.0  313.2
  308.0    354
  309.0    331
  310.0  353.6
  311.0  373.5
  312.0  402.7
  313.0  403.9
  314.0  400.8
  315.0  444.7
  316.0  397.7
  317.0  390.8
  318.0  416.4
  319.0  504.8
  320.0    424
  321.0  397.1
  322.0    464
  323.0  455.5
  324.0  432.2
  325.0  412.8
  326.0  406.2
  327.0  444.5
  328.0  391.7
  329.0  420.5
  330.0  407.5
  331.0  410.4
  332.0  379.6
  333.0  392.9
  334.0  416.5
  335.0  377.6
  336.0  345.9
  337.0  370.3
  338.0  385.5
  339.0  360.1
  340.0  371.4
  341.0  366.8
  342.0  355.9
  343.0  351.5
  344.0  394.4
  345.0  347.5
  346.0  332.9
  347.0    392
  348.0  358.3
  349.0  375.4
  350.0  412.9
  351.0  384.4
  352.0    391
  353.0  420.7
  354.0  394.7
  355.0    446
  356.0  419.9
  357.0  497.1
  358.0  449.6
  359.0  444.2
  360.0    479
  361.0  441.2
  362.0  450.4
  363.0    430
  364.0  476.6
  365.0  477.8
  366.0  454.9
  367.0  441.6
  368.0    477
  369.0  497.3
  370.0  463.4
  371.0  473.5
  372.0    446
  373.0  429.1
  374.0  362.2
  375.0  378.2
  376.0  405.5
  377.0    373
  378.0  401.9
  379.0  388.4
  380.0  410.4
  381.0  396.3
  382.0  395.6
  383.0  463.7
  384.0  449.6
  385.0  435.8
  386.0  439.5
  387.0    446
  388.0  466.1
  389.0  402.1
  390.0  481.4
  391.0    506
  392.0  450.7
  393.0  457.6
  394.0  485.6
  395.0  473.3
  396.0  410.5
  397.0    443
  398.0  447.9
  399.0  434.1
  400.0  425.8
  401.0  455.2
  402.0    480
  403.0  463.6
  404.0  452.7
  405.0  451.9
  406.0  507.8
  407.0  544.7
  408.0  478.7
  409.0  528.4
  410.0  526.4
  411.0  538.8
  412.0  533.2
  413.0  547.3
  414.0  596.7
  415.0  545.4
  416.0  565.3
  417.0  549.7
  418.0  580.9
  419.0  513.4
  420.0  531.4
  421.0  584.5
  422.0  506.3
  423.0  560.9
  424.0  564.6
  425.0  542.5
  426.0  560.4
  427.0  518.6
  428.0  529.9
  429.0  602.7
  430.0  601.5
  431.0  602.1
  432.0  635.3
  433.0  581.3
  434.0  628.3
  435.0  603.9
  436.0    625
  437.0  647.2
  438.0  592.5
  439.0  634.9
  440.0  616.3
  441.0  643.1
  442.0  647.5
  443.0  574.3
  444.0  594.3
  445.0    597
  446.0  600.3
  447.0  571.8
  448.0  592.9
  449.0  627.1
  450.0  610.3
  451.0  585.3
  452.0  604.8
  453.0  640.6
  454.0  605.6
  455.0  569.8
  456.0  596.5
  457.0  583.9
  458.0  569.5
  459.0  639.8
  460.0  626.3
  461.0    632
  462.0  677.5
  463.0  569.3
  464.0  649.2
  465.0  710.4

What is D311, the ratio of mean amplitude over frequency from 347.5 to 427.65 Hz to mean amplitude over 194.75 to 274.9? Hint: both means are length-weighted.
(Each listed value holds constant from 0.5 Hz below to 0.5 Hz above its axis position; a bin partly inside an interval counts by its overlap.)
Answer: 1.66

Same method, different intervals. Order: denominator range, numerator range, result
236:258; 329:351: 1.33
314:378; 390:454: 1.32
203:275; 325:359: 1.39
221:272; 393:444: 1.85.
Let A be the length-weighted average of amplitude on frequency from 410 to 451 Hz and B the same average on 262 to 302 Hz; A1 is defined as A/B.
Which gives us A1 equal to 1.62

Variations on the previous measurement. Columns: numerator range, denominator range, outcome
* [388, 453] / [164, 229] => 1.98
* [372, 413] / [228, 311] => 1.37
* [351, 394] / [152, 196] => 1.51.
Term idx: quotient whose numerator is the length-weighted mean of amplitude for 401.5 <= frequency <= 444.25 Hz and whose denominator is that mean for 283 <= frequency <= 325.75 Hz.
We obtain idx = 1.44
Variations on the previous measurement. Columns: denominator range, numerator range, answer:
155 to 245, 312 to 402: 1.51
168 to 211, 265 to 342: 1.38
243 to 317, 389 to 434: 1.51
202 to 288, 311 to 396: 1.42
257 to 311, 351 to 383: 1.22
